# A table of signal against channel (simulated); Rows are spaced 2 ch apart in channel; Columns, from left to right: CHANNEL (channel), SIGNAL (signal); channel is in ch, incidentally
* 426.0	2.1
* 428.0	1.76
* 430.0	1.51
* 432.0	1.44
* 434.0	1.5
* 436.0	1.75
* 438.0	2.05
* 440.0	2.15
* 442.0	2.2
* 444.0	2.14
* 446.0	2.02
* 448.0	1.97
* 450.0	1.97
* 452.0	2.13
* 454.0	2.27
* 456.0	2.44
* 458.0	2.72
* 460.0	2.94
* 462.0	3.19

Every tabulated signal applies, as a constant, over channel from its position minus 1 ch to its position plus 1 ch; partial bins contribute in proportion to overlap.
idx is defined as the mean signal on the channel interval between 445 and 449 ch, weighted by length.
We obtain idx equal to 2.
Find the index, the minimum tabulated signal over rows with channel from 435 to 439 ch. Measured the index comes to 1.75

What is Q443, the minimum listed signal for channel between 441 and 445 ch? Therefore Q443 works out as 2.14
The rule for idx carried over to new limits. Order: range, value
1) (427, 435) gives 1.55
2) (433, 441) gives 1.86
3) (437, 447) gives 2.11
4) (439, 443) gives 2.17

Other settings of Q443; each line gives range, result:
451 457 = 2.13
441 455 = 1.97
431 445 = 1.44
